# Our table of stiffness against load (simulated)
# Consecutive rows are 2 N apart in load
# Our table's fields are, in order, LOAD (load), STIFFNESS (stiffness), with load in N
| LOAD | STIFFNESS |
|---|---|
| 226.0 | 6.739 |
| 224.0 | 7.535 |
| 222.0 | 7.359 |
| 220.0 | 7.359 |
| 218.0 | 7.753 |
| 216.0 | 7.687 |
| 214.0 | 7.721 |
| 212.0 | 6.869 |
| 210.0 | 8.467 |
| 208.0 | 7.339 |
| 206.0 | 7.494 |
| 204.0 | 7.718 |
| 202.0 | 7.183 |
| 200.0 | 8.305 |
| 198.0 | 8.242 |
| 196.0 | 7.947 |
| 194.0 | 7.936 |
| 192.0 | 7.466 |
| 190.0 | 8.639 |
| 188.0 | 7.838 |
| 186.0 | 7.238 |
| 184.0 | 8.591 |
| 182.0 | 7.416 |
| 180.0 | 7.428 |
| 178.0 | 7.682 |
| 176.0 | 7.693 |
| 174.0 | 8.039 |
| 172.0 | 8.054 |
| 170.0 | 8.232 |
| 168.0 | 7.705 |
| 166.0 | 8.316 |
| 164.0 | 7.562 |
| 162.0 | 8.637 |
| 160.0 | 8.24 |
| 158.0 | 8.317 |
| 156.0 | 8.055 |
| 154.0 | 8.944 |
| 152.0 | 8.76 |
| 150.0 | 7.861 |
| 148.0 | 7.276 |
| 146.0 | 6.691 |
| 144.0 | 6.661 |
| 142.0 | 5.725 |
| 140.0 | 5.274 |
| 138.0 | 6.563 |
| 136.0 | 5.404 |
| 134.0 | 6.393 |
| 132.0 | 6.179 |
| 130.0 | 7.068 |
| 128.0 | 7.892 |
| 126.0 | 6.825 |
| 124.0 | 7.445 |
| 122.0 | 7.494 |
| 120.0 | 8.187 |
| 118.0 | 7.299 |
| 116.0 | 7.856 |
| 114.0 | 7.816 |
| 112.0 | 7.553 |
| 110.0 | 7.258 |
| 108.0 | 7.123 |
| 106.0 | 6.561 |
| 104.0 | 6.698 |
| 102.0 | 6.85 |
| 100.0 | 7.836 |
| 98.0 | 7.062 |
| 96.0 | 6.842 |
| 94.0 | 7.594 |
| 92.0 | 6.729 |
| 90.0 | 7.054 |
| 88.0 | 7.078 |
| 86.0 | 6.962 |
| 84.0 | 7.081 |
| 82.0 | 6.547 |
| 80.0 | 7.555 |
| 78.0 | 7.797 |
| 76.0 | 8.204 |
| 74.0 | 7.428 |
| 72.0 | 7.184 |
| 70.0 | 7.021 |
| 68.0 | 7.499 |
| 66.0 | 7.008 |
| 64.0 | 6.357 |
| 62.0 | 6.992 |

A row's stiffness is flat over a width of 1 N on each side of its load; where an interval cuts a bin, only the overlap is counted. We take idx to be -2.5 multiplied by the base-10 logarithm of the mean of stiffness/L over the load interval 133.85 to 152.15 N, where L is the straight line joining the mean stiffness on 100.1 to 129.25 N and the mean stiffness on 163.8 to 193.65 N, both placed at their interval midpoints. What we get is 0.16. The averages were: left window 7.36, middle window 6.58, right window 7.87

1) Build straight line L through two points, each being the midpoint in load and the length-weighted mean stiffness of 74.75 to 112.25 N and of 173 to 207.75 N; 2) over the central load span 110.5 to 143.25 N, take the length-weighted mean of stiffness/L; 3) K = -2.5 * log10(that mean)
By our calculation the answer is 0.067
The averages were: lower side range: 7.17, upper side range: 7.8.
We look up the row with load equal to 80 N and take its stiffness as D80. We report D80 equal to 7.555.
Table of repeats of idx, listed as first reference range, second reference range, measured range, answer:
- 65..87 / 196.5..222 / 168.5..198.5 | -0.040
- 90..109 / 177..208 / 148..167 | -0.102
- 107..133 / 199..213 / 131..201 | -0.009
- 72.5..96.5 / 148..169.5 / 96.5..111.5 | 0.064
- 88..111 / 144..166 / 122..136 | 0.098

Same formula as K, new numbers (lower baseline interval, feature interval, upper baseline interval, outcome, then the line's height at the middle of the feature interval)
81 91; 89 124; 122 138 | -0.065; 6.87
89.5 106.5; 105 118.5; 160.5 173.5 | -0.016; 7.25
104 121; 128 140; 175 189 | 0.178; 7.5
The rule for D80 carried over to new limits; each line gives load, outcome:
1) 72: 7.184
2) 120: 8.187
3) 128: 7.892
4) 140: 5.274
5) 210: 8.467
